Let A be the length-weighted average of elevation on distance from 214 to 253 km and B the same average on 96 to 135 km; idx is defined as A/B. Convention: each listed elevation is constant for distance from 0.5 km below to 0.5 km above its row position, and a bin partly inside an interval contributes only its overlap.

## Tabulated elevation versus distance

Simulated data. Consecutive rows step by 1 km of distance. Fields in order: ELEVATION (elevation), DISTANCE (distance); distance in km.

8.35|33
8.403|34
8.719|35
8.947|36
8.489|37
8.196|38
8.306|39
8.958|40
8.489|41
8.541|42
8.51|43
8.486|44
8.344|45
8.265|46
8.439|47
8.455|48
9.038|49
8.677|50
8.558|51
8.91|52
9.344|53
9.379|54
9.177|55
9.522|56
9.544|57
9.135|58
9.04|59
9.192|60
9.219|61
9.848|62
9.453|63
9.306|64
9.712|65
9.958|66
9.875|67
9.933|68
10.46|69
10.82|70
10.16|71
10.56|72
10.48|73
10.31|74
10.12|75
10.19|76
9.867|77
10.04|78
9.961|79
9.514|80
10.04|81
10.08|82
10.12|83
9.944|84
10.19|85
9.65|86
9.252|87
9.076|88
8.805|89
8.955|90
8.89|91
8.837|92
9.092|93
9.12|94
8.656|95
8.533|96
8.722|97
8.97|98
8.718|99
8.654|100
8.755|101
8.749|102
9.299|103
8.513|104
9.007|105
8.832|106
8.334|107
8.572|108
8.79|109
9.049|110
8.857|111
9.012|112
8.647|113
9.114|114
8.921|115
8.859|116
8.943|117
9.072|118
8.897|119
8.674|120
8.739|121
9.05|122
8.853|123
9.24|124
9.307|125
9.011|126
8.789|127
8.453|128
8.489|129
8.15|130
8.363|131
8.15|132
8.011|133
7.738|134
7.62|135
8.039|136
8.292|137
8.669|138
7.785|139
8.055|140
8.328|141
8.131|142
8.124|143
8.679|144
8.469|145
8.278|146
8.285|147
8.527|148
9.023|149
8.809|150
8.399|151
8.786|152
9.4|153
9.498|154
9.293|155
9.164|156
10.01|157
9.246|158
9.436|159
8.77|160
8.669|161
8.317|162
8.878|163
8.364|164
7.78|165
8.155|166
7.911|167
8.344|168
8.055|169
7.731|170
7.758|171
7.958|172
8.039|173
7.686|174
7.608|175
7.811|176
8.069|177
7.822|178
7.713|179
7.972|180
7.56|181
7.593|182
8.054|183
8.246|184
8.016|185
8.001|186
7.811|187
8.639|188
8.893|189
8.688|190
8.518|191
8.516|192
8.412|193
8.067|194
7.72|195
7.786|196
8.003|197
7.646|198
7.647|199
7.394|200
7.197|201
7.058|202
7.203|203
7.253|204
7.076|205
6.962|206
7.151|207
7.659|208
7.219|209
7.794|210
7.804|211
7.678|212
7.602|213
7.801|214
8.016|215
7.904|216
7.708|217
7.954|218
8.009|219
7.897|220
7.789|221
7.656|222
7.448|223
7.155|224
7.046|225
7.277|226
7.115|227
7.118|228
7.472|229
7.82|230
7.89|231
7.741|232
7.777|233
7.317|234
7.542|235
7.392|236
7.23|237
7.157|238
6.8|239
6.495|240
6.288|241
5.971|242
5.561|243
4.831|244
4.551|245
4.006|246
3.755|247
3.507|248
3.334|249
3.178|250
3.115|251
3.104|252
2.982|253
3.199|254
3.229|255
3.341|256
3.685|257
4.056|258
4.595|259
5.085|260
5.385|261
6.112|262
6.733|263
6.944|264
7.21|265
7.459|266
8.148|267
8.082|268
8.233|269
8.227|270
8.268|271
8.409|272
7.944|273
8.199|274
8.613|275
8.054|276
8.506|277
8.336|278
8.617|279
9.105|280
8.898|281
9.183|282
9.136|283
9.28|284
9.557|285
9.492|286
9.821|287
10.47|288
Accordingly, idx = 0.74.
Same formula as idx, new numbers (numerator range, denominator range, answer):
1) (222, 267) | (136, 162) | 0.67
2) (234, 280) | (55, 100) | 0.64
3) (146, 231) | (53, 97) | 0.83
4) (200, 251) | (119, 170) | 0.80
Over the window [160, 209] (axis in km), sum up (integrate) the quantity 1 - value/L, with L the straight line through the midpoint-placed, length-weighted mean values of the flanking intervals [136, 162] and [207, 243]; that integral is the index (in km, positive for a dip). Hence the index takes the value 1.19 km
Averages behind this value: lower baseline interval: 8.7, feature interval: 7.91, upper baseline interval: 7.41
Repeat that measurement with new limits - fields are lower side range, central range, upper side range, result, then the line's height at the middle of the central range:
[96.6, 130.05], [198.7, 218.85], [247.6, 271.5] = -3.0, 6.53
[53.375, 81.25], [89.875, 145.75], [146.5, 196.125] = 2.8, 9.11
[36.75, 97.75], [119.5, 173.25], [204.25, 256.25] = -4.1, 7.92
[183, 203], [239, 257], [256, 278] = 7.6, 7.25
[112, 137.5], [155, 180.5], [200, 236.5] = -0.6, 8.11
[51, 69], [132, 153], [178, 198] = 0.6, 8.58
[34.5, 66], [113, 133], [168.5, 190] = -0.9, 8.39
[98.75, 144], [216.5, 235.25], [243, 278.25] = -3.2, 6.47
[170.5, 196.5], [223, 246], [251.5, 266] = -3.9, 5.83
